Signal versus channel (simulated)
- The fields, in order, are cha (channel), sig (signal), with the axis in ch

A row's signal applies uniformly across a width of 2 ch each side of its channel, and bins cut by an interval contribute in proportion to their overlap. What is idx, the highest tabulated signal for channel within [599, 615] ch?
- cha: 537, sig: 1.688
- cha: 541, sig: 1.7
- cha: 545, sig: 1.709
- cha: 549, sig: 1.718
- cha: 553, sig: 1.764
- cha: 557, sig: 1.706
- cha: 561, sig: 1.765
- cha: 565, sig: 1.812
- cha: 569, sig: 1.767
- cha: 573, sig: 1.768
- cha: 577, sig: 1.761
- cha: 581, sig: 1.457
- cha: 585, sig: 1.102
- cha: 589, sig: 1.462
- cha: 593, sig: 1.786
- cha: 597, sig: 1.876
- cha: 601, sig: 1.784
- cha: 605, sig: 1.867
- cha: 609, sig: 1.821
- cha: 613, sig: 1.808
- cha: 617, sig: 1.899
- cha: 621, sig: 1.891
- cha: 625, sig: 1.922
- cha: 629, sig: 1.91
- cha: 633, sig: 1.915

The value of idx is 1.867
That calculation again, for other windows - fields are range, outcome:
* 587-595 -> 1.786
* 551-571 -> 1.812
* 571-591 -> 1.768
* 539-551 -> 1.718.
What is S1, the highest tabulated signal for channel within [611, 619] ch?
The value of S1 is 1.899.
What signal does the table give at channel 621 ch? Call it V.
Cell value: 1.891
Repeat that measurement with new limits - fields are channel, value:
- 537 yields 1.688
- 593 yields 1.786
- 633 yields 1.915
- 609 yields 1.821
